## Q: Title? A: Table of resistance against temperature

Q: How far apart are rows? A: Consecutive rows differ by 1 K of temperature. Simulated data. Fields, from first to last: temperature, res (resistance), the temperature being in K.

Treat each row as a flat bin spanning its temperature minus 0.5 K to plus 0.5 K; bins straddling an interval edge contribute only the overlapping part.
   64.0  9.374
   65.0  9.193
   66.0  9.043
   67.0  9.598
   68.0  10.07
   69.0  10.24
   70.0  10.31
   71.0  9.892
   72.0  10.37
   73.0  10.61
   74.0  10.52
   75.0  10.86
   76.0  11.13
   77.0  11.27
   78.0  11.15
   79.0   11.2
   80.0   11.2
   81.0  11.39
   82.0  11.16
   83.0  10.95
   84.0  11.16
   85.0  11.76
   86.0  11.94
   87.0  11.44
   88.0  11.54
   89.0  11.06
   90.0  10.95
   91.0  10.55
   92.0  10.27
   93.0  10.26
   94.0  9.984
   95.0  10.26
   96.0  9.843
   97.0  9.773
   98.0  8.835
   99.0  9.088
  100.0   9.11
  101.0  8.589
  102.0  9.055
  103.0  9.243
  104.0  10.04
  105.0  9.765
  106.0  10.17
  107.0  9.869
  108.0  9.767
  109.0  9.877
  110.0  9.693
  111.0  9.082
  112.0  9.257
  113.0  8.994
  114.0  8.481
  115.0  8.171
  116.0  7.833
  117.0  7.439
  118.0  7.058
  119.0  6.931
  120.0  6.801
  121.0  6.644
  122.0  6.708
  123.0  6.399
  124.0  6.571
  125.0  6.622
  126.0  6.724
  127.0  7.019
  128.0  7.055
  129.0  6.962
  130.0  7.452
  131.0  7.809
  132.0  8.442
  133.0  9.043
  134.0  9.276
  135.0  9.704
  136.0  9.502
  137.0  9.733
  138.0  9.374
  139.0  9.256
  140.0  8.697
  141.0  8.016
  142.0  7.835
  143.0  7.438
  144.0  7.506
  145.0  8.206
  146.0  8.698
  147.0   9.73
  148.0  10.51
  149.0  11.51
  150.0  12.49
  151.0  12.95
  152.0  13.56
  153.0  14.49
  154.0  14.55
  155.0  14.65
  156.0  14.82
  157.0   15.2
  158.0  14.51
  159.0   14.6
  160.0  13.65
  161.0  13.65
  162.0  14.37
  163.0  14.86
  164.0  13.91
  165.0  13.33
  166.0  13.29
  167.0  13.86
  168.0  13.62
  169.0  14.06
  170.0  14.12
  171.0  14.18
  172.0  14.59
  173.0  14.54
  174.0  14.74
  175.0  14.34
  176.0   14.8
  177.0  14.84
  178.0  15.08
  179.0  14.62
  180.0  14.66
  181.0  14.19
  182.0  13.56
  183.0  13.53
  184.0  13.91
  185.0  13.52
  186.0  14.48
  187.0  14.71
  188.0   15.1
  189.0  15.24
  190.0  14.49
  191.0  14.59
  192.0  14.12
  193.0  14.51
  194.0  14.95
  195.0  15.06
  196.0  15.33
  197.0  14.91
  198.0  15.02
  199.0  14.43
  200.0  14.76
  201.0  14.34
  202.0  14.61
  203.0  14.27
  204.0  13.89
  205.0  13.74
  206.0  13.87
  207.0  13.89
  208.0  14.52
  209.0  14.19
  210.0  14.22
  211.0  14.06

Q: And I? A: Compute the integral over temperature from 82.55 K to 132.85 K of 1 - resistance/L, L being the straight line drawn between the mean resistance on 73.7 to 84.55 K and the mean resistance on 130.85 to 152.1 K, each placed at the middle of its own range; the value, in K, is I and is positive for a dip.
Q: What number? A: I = 6.8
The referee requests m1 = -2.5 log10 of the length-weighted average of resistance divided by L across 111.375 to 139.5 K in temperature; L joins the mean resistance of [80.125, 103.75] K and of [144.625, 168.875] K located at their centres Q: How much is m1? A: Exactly 0.437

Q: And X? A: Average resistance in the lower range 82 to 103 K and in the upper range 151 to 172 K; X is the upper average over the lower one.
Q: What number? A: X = 1.4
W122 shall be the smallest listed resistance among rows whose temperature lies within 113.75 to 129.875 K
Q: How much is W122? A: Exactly 6.399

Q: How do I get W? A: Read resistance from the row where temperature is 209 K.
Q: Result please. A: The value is 14.19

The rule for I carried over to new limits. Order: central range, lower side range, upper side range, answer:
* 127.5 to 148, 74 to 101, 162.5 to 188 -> 6.7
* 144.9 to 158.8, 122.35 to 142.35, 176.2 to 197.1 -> -3.0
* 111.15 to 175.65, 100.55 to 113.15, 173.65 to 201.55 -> 7.6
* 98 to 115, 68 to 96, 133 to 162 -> 2.6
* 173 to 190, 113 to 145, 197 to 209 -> -2.8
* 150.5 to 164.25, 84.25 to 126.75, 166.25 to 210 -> -2.0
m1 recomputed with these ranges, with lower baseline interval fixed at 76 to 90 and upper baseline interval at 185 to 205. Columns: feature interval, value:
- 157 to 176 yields -0.03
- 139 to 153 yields 0.31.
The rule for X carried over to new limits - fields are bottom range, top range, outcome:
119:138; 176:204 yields 1.88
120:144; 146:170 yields 1.71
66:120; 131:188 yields 1.26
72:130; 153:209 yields 1.53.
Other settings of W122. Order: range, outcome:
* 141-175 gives 7.438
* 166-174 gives 13.29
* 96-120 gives 6.801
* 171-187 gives 13.52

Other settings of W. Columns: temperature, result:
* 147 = 9.73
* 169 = 14.06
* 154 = 14.55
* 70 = 10.31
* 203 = 14.27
